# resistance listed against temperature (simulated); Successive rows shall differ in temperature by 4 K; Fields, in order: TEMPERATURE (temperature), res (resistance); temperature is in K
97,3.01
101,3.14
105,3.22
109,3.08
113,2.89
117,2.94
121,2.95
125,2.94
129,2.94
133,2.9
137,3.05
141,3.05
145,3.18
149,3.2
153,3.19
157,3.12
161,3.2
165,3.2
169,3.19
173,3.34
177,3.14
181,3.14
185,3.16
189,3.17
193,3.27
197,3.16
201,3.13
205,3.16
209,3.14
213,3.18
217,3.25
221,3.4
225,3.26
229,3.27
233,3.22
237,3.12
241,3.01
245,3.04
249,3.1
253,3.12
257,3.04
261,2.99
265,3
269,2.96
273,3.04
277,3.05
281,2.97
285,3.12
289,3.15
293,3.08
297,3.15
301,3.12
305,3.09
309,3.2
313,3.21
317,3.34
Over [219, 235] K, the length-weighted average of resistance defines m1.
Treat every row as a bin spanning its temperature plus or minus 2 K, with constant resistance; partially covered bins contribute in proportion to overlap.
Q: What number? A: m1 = 3.29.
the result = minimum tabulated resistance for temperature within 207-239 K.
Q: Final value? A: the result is 3.12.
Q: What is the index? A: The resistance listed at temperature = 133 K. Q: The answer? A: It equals 2.9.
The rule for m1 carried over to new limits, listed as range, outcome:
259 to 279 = 3.01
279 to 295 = 3.08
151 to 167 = 3.18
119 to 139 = 2.96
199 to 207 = 3.15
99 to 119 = 3.05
